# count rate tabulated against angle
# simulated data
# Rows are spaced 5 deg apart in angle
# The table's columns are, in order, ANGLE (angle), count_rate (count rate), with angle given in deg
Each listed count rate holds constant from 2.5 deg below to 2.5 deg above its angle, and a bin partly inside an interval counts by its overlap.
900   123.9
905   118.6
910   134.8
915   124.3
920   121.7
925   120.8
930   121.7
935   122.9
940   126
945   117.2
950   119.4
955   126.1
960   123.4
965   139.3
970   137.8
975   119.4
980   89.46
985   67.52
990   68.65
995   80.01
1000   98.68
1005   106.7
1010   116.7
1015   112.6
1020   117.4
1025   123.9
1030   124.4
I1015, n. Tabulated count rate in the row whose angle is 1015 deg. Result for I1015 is 112.6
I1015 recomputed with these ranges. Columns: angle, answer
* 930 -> 121.7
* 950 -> 119.4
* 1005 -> 106.7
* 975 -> 119.4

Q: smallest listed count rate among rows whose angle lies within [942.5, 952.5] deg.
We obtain 117.2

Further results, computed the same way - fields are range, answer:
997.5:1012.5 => 98.68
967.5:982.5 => 89.46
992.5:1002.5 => 80.01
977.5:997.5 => 67.52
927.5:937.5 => 121.7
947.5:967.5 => 119.4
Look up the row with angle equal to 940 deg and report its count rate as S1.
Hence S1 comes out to 126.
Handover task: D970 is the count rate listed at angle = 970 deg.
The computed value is 137.8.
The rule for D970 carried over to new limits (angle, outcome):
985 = 67.52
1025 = 123.9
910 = 134.8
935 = 122.9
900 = 123.9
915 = 124.3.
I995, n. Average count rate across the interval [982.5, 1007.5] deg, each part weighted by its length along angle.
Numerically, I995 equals 84.3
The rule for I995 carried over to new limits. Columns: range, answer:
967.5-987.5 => 104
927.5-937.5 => 122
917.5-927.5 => 121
